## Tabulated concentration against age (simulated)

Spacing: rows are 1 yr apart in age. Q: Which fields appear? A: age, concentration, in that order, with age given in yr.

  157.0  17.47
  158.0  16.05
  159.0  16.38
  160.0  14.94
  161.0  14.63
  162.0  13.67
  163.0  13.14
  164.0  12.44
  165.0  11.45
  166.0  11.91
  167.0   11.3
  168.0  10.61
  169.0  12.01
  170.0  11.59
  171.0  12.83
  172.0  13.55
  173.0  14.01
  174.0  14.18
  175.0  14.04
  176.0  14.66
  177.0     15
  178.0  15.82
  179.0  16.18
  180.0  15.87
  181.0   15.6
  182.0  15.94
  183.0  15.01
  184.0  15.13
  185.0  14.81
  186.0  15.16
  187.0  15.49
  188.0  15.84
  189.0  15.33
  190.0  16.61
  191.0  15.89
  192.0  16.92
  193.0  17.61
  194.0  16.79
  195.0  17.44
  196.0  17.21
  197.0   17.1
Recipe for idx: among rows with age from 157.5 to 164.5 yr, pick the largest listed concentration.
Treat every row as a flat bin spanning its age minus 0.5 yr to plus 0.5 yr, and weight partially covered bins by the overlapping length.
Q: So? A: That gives 16.38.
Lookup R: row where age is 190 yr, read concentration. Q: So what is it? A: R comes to 16.61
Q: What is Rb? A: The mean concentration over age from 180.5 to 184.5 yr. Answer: 15.4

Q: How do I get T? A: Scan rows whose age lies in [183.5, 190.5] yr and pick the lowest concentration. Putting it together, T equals 14.81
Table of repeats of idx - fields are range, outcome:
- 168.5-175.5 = 14.18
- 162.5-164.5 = 13.14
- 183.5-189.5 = 15.84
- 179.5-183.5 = 15.94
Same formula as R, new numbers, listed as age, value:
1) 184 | 15.13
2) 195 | 17.44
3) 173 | 14.01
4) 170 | 11.59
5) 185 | 14.81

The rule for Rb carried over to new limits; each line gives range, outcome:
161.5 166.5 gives 12.5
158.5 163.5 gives 14.6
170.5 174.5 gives 13.6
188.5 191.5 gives 15.9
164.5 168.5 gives 11.3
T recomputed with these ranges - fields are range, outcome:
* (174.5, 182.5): 14.04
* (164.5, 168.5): 10.61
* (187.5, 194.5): 15.33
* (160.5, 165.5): 11.45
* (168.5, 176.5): 11.59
